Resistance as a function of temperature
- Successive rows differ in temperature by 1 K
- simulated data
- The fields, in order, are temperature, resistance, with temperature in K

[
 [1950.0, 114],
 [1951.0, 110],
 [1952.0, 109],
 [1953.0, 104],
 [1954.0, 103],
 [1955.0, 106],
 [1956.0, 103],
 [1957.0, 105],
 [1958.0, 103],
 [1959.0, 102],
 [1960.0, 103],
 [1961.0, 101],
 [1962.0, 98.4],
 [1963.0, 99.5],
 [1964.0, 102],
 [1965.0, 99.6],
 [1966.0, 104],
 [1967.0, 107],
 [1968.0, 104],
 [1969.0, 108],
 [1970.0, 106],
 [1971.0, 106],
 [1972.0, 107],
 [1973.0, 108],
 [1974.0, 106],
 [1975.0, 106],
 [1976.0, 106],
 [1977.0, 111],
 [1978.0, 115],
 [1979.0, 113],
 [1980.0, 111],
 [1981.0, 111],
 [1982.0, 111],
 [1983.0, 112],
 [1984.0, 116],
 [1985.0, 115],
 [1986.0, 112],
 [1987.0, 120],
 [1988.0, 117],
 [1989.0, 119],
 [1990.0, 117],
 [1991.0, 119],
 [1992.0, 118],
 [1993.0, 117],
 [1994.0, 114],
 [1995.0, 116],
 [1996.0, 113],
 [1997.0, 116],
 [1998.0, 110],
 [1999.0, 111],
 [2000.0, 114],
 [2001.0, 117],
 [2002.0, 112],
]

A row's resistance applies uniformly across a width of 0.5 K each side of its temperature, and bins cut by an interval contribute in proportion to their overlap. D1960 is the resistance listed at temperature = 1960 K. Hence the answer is 103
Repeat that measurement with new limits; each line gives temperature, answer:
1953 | 104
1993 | 117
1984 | 116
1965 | 99.6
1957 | 105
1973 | 108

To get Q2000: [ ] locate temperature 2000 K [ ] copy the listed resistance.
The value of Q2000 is 114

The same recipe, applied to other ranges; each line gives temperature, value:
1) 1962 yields 98.4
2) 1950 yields 114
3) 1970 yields 106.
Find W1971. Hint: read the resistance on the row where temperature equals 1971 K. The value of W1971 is 106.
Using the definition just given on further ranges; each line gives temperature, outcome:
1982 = 111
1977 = 111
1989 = 119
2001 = 117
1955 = 106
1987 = 120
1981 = 111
